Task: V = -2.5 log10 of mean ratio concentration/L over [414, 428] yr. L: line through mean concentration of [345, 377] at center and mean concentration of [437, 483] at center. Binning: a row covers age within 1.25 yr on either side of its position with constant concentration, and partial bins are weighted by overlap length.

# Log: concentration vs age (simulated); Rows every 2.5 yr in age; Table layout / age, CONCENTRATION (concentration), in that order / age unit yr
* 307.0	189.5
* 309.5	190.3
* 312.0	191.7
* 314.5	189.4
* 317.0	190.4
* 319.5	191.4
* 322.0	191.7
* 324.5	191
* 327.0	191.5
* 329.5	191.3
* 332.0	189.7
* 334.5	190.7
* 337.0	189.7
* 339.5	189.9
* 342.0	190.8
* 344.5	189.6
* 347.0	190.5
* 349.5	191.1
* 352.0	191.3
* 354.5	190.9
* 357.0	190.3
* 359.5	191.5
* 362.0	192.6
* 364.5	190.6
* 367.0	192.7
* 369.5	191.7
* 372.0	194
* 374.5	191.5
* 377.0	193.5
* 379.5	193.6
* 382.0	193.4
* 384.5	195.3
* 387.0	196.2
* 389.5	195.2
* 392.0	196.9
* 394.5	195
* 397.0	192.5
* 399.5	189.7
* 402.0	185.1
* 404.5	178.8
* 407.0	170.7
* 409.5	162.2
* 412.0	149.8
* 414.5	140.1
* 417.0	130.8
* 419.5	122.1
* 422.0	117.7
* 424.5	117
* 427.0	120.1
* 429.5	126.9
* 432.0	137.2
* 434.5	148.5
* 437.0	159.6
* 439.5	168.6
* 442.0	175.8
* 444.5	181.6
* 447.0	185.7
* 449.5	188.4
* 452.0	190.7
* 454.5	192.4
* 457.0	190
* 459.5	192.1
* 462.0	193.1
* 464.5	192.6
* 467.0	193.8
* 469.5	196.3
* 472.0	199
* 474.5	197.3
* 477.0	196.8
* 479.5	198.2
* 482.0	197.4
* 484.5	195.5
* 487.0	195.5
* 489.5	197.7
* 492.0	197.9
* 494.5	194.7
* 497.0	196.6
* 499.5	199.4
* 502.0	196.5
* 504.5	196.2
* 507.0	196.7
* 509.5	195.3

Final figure 0.47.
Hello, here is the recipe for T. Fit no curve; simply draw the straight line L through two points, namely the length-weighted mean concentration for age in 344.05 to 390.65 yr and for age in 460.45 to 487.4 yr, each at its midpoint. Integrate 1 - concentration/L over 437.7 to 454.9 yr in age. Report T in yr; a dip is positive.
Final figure 1.14 yr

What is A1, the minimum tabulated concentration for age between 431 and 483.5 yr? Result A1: 137.2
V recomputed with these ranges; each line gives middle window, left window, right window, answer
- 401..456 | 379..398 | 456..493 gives 0.24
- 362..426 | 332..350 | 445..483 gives 0.10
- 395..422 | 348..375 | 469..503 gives 0.20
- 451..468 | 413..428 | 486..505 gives -0.18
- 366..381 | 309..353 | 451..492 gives 0.00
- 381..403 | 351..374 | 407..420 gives -0.18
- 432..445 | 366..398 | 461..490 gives 0.20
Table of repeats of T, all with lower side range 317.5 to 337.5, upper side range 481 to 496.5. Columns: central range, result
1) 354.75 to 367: 0.04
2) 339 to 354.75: 0.08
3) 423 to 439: 4.79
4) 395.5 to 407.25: 0.53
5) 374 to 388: -0.09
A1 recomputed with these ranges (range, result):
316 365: 189.6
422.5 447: 117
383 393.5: 195.2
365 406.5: 178.8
